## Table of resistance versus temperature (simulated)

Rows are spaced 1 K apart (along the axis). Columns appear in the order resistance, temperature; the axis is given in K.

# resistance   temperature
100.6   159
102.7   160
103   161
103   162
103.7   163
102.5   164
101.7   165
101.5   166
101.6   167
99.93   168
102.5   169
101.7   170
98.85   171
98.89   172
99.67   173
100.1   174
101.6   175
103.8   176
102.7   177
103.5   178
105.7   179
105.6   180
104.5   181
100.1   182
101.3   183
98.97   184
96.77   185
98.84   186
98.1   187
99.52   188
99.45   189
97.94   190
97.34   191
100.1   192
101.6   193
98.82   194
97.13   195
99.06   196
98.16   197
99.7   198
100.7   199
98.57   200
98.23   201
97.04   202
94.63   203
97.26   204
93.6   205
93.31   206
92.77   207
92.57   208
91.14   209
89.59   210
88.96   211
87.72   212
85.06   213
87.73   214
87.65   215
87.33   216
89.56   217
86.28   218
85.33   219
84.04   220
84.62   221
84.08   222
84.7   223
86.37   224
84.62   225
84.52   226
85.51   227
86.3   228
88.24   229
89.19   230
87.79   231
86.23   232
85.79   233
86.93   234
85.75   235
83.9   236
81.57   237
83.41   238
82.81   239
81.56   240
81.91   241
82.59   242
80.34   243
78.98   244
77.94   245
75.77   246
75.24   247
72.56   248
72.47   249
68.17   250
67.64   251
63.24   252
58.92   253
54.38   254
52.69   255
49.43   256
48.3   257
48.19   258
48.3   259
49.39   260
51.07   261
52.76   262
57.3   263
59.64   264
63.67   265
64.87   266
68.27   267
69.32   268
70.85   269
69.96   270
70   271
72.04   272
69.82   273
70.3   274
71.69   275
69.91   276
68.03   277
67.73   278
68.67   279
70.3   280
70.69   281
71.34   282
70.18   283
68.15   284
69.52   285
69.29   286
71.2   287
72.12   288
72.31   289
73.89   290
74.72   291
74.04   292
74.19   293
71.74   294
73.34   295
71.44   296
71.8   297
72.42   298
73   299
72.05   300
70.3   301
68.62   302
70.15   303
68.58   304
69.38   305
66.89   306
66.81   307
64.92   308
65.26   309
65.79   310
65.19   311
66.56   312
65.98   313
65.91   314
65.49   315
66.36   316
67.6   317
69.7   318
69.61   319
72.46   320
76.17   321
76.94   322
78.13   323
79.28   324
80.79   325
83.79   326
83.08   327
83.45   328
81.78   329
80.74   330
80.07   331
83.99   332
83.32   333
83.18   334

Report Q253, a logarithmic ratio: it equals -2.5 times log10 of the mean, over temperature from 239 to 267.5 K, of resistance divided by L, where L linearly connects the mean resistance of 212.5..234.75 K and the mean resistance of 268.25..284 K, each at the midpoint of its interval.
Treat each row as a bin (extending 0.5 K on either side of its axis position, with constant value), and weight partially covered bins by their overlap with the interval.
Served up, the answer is 0.192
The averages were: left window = 86.3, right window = 70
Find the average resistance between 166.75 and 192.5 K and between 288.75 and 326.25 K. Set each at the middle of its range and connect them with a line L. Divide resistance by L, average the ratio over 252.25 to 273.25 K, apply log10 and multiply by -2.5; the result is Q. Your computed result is 0.34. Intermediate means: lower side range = 101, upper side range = 71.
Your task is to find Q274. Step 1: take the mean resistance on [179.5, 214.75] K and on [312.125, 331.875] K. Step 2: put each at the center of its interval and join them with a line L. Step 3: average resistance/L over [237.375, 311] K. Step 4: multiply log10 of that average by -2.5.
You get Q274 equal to 0.21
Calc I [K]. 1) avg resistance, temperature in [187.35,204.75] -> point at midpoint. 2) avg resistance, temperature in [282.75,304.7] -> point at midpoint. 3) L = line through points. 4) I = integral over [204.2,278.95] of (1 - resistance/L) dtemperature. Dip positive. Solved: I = 8.92 K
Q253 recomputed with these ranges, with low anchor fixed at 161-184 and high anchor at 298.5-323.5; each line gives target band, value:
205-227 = 0.05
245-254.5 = 0.22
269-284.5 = 0.11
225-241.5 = 0.03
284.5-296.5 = 0.02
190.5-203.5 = -0.03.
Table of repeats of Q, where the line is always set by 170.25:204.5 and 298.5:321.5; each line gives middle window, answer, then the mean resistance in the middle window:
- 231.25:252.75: 0.096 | 78.7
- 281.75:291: 0.050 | 71.1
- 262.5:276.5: 0.164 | 67.7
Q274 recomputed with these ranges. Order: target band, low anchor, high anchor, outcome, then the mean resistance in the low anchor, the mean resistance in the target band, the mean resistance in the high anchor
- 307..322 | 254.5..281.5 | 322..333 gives 0.14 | 62.7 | 67.9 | 81.4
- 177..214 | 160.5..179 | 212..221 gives -0.04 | 102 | 97.3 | 86.6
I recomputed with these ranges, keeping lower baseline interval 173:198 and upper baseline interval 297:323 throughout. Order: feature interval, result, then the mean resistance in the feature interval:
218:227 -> 0.61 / 84.9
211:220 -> 0.57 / 87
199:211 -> 0.13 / 94.5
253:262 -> 3.44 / 50.8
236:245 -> 0.52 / 81.6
